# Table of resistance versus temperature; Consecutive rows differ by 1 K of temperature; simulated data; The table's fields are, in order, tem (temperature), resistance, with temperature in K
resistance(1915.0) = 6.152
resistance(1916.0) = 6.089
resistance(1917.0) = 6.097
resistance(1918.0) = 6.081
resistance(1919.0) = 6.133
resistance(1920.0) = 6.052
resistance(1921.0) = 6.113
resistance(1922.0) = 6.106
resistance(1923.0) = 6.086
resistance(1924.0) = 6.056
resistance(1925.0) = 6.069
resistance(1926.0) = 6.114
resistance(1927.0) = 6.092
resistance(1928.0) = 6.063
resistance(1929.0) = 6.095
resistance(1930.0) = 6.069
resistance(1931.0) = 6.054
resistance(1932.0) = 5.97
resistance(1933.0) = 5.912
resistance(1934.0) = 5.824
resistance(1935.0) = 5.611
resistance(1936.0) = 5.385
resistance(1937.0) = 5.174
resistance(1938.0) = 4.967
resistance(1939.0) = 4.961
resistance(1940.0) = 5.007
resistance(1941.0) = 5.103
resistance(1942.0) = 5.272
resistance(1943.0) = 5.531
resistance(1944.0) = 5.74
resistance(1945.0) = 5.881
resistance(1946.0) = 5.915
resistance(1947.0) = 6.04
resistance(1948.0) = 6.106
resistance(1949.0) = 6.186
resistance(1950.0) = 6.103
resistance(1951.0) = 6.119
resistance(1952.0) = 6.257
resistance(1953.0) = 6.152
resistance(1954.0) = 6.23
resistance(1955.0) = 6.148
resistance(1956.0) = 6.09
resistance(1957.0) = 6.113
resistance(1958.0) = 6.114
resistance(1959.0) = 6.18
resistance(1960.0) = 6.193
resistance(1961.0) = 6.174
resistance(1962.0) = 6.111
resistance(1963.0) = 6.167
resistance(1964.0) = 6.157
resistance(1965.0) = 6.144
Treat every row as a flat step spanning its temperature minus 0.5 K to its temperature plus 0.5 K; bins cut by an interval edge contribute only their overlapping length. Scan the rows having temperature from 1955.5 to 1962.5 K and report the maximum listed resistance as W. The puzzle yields 6.193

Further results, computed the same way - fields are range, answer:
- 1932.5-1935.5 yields 5.912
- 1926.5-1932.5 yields 6.095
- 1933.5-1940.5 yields 5.824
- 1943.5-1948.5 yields 6.106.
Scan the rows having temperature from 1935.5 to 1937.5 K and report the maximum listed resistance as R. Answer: 5.385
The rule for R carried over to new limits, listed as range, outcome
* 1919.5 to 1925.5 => 6.113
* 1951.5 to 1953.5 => 6.257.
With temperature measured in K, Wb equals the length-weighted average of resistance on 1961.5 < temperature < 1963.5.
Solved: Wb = 6.14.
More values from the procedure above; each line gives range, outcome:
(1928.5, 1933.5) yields 6.02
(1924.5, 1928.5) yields 6.08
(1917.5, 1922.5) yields 6.1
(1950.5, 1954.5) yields 6.19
